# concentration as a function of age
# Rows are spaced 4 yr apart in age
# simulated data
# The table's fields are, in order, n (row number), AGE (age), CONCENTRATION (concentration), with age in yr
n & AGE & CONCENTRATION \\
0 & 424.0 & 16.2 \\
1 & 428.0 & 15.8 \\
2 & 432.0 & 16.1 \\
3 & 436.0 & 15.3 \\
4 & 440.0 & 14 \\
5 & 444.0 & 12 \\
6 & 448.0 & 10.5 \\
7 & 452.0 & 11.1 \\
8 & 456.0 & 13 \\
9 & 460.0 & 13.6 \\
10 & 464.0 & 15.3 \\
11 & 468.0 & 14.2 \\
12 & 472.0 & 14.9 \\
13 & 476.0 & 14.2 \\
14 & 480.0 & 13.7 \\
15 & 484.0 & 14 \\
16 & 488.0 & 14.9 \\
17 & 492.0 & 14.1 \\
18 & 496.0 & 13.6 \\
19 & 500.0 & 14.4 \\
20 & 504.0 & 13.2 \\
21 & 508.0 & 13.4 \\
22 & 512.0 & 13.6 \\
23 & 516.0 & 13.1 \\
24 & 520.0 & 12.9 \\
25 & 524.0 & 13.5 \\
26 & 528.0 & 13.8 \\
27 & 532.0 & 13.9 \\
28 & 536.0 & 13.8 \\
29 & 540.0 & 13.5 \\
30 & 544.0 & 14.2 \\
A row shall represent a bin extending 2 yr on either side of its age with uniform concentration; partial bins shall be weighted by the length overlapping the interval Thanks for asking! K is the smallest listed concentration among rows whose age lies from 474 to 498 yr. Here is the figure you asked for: 13.6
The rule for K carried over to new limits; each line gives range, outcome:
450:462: 11.1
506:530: 12.9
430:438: 15.3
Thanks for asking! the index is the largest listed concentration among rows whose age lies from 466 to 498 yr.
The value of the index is 14.9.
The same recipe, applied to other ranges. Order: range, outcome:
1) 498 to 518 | 14.4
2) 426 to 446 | 16.1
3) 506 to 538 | 13.9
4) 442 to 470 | 15.3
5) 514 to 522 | 13.1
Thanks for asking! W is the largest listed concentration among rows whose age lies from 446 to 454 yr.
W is 11.1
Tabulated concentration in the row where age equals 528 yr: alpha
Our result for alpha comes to 13.8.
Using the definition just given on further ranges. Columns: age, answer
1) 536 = 13.8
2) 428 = 15.8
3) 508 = 13.4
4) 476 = 14.2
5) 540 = 13.5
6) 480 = 13.7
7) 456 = 13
